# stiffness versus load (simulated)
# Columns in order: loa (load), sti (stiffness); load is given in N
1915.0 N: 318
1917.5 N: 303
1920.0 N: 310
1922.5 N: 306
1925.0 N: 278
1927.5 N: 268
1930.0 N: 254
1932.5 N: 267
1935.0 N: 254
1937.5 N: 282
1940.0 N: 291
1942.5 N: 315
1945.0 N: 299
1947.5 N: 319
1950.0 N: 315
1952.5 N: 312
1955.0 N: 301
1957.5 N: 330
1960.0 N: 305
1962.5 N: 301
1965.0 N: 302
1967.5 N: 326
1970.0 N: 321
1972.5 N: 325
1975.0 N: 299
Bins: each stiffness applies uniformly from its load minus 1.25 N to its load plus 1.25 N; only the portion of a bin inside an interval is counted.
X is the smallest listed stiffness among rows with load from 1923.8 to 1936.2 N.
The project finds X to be 254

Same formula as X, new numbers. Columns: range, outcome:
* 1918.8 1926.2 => 278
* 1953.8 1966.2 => 301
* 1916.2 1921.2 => 303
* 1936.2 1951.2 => 282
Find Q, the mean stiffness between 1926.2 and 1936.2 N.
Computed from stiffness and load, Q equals 261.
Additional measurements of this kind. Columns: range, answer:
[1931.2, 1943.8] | 282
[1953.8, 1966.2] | 308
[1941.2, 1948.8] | 311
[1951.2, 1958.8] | 314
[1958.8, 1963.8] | 303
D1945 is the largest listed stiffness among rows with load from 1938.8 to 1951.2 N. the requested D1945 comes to 319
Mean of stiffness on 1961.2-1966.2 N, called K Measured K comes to 302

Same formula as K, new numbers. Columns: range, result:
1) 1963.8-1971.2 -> 316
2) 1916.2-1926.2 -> 299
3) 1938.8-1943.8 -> 303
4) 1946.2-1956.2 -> 312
